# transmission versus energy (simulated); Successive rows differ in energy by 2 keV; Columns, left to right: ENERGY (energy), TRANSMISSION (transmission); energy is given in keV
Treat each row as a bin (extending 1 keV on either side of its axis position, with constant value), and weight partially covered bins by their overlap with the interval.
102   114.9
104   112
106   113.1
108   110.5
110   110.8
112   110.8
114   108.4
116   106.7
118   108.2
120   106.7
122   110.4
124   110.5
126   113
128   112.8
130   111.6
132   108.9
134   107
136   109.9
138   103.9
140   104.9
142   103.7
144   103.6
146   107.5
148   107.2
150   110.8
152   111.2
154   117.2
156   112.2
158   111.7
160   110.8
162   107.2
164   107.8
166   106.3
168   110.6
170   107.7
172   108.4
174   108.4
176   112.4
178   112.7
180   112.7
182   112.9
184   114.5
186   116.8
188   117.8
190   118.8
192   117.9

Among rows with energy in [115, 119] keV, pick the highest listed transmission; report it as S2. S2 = 108.2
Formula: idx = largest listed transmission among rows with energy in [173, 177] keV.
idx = 112.4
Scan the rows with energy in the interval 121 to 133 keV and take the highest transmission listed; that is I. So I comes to 113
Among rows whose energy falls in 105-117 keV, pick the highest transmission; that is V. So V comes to 113.1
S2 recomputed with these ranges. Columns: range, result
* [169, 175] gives 108.4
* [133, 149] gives 109.9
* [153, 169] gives 117.2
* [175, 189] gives 117.8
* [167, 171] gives 110.6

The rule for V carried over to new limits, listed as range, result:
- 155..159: 112.2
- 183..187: 116.8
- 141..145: 103.7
